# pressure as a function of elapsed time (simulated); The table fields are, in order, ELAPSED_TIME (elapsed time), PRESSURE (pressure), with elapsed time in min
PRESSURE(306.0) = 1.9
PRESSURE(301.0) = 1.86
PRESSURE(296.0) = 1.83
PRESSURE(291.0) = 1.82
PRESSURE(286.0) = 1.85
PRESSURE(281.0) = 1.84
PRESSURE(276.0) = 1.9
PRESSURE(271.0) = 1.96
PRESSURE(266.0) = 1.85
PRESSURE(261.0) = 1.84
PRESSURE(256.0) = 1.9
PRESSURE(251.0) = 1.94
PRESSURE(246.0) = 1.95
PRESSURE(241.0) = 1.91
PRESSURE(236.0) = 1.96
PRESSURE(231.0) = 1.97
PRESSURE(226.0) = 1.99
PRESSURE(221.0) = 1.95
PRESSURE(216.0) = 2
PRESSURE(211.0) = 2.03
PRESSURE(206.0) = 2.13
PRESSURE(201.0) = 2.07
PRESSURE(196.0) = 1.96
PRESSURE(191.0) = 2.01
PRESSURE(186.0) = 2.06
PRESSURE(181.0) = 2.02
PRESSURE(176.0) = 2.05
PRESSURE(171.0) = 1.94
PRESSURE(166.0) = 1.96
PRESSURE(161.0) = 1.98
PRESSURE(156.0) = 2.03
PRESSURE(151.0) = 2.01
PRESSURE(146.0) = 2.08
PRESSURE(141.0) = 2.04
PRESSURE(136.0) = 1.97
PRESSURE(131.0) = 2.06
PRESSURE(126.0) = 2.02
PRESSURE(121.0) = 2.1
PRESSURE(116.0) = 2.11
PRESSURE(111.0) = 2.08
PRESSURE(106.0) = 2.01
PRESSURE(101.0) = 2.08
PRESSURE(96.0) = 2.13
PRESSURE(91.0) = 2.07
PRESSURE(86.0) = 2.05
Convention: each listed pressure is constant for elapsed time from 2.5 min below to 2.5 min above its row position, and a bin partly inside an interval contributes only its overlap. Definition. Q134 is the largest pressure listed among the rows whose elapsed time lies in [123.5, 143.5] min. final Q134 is 2.06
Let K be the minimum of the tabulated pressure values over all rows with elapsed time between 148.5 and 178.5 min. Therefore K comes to 1.94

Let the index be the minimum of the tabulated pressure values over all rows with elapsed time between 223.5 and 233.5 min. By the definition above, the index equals 1.97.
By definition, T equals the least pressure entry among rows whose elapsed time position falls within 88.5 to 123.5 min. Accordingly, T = 2.01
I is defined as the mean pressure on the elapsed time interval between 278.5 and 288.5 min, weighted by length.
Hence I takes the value 1.85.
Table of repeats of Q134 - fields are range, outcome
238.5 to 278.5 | 1.96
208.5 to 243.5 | 2.03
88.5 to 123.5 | 2.13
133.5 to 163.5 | 2.08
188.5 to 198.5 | 2.01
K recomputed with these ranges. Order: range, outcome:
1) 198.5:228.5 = 1.95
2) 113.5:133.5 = 2.02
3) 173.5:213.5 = 1.96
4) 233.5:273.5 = 1.84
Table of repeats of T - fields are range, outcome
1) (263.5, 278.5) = 1.85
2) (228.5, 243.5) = 1.91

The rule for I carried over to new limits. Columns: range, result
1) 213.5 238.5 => 1.97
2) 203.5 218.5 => 2.05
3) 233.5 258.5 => 1.93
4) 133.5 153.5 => 2.02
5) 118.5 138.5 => 2.04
